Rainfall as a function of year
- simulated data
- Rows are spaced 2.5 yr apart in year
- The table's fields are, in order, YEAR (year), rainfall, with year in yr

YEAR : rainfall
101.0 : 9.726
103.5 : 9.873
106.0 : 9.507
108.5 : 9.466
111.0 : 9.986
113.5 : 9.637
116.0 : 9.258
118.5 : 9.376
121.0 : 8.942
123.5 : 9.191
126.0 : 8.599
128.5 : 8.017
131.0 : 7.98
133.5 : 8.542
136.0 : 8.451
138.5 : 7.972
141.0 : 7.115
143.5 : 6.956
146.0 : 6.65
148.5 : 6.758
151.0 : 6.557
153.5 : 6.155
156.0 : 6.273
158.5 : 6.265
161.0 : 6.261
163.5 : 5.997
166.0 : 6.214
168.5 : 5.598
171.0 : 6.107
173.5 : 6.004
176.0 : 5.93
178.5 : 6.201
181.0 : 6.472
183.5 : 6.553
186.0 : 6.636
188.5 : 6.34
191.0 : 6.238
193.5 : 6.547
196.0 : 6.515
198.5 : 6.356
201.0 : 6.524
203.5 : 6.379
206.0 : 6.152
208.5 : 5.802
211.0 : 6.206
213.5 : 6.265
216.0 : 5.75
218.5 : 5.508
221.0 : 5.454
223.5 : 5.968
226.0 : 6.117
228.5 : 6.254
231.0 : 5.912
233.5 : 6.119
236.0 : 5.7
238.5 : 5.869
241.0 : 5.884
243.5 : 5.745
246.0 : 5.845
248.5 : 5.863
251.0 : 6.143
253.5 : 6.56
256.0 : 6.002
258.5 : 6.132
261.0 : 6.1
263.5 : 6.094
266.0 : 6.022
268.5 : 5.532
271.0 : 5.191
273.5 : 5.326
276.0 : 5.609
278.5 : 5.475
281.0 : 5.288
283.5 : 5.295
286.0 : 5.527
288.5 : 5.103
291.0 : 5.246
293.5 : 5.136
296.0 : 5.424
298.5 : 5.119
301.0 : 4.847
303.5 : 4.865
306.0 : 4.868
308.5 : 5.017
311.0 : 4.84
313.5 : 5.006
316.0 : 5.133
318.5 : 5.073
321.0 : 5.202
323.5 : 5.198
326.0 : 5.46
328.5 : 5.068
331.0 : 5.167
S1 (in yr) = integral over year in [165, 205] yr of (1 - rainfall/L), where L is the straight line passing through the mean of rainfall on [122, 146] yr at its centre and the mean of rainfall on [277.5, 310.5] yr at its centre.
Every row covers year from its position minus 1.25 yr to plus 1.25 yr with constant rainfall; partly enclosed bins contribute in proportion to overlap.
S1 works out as 4.6 yr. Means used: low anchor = 8.03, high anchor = 5.16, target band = 6.29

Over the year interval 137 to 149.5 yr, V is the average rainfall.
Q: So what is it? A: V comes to 7.12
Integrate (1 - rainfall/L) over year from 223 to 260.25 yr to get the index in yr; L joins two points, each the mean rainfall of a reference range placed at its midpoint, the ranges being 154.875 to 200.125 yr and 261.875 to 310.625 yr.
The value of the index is -2.0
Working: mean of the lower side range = 6.25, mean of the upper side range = 5.31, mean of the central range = 6.01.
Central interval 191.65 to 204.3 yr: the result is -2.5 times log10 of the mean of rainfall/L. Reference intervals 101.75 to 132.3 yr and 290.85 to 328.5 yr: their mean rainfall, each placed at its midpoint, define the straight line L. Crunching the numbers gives 0.16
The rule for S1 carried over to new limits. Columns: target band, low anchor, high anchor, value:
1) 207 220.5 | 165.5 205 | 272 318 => 0.3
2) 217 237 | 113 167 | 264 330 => 1.3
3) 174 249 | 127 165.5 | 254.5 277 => 3.1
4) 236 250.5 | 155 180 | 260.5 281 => -0.2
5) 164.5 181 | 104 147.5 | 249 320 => 3.5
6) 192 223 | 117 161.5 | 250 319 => 2.2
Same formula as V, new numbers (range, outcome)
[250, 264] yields 6.18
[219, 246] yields 5.89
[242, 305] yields 5.58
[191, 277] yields 5.99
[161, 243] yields 6.11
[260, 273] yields 5.76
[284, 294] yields 5.26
